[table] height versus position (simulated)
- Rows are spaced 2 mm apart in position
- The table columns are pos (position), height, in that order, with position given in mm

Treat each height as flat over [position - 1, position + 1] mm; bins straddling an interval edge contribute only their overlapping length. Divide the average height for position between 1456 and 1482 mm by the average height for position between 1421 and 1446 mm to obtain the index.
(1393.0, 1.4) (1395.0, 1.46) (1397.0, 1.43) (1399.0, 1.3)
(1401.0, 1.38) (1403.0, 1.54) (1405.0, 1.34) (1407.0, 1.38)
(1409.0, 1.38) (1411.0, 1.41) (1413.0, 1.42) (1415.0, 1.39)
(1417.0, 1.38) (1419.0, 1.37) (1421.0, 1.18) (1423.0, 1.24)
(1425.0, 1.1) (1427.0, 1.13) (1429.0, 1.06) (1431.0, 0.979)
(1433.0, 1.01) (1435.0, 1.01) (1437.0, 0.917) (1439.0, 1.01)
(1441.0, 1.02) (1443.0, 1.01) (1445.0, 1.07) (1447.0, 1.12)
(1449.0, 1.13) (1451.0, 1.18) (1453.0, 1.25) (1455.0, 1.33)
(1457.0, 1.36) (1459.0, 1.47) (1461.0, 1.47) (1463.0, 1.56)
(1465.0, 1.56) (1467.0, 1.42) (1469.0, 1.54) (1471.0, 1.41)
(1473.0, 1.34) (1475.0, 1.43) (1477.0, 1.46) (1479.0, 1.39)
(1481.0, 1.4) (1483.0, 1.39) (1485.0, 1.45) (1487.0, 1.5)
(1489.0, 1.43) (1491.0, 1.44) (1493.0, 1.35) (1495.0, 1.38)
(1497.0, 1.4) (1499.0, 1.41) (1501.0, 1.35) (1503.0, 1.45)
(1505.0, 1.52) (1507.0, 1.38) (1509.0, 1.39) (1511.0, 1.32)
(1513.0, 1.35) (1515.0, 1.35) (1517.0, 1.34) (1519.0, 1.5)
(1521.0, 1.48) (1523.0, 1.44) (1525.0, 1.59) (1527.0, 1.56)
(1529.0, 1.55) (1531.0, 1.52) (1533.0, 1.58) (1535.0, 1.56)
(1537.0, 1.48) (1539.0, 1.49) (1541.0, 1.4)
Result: 1.38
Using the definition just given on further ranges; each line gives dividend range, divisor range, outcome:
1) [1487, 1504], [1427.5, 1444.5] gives 1.40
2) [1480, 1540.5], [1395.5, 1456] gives 1.19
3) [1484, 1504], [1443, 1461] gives 1.14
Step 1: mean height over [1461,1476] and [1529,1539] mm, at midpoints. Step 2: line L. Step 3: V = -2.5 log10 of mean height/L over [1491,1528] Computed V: 0.065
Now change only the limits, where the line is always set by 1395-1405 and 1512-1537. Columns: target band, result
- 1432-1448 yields 0.37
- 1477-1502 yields 0.04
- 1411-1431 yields 0.14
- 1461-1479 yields -0.01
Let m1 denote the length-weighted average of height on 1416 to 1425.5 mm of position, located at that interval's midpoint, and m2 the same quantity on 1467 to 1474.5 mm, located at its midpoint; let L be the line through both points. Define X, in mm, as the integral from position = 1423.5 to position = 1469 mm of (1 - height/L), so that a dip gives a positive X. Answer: 5.2 mm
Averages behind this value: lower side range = 1.26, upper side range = 1.43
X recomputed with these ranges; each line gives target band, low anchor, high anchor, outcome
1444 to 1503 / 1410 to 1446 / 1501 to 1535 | -3.4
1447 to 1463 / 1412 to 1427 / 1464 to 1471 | 1.4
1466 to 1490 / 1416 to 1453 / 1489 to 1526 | -2.6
